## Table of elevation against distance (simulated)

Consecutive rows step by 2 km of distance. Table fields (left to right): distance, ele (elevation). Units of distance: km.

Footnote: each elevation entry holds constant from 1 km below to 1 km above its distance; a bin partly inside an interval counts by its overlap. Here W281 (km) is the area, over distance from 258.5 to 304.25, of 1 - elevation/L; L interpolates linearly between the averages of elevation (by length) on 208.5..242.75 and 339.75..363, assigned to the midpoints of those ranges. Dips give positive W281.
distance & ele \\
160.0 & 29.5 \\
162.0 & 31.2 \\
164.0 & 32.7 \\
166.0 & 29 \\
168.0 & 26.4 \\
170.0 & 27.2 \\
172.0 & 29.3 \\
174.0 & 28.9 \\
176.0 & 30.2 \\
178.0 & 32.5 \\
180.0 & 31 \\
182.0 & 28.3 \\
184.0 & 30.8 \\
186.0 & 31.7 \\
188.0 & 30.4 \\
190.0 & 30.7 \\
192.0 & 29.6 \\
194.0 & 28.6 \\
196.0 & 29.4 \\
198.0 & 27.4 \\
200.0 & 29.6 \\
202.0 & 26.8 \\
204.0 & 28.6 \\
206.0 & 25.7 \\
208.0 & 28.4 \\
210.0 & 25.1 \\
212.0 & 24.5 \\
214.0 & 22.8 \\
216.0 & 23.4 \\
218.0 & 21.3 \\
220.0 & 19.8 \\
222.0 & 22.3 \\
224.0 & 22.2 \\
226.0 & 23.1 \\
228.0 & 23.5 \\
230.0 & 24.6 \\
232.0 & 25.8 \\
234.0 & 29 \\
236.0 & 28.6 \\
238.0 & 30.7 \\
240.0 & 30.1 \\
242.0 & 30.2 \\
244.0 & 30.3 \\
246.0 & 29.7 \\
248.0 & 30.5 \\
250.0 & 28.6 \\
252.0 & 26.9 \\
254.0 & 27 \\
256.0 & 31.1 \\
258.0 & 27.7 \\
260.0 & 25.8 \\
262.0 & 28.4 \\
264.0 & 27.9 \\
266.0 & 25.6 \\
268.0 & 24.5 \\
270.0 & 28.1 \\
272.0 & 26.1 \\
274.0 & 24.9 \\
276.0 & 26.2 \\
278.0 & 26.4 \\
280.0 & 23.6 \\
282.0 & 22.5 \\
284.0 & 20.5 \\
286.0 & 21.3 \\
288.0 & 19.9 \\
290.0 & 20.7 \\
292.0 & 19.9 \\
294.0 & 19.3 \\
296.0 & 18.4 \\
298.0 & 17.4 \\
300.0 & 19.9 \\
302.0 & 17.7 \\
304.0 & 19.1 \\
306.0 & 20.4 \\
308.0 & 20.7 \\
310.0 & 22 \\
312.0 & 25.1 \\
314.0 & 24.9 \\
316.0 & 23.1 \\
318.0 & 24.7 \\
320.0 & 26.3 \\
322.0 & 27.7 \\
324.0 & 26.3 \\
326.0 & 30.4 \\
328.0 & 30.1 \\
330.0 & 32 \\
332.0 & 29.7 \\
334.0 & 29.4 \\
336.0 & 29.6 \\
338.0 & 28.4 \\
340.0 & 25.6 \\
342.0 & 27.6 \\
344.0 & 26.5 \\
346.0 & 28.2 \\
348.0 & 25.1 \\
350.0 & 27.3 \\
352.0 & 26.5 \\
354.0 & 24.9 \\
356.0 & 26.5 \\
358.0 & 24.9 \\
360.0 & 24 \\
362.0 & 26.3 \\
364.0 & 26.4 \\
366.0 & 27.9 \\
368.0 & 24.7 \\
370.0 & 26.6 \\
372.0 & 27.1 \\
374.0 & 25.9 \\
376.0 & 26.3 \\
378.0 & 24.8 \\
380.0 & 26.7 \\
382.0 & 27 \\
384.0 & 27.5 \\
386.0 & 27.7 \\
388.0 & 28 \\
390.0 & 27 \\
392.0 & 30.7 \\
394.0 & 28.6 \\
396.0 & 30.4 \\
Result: 4.8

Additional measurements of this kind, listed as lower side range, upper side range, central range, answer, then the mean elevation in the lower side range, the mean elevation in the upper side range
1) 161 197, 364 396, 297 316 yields 4.88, 29.9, 27.2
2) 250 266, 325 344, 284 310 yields 7.98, 27.7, 29.1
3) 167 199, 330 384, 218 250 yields 2.37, 29.5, 26.8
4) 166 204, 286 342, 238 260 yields -1.98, 29.3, 24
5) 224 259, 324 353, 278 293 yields 3.48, 27.9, 28.2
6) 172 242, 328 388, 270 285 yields 1.43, 27.3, 27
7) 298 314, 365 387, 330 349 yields -3.65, 20.8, 26.6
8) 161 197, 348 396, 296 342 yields 4.36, 29.9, 26.7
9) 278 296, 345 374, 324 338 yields -3.25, 21.1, 26.2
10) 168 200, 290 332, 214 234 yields 3.21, 29.6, 23.4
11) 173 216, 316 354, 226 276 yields 0.97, 28.5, 27.7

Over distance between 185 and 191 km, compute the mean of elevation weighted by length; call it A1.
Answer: 30.9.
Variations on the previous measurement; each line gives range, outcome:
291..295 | 19.6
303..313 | 21.5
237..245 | 30.3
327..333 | 30.6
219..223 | 21.1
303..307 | 19.8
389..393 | 28.9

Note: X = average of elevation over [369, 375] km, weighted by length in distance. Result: 26.5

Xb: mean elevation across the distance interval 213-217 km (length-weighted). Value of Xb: 23.1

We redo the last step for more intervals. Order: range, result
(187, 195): 29.8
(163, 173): 28.9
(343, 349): 26.6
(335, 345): 27.5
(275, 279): 26.3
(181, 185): 29.6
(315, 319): 23.9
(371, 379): 26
